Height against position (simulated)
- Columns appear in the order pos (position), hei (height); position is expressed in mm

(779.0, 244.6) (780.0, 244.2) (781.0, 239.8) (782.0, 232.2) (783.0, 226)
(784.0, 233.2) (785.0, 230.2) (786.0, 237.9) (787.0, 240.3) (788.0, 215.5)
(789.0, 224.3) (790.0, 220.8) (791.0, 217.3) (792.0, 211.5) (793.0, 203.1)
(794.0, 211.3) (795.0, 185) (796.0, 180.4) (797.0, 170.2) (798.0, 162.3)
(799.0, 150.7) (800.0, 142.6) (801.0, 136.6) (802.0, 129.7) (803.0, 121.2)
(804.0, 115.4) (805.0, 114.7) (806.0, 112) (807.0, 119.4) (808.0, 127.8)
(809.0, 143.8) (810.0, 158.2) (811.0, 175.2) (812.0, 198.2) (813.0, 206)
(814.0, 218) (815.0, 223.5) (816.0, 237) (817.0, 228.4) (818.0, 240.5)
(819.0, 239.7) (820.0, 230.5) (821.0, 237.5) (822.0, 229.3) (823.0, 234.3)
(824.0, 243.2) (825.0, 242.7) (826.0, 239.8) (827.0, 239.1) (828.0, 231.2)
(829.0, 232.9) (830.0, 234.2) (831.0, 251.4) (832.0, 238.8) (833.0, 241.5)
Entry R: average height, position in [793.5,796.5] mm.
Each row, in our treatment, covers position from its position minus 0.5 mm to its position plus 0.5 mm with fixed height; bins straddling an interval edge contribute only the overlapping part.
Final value 192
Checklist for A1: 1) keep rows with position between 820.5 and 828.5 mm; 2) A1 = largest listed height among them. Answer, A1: 243.2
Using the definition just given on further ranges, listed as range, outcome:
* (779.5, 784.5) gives 244.2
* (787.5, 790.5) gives 224.3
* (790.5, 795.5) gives 217.3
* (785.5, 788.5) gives 240.3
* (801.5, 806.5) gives 129.7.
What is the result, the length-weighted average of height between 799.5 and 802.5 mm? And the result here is 136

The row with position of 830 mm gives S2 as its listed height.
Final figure 234.2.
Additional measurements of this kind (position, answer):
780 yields 244.2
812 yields 198.2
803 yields 121.2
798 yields 162.3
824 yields 243.2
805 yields 114.7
